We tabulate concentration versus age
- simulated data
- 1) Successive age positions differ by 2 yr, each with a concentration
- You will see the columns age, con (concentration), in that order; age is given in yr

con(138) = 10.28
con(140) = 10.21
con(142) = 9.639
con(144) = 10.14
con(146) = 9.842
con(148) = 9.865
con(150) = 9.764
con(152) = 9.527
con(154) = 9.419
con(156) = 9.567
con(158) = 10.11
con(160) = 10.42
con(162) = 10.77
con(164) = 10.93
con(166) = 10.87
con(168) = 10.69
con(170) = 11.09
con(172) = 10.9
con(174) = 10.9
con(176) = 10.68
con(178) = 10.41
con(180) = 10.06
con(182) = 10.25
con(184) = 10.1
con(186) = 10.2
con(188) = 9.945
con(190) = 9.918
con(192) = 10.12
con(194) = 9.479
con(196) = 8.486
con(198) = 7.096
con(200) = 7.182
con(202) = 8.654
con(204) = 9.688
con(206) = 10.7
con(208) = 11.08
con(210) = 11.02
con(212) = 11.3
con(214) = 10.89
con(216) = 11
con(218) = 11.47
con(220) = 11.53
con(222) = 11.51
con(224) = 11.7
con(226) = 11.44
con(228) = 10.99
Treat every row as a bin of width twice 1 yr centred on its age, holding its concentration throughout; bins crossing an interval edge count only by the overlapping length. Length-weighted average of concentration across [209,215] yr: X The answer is 11.1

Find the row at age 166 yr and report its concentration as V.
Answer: 10.87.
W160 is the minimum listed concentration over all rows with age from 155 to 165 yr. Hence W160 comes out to 9.567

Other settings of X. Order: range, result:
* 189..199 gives 9.02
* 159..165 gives 10.7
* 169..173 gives 11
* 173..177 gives 10.8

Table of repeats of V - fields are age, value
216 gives 11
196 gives 8.486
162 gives 10.77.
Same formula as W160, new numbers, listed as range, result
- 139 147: 9.639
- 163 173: 10.69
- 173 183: 10.06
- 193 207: 7.096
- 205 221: 10.7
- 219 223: 11.51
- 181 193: 9.918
